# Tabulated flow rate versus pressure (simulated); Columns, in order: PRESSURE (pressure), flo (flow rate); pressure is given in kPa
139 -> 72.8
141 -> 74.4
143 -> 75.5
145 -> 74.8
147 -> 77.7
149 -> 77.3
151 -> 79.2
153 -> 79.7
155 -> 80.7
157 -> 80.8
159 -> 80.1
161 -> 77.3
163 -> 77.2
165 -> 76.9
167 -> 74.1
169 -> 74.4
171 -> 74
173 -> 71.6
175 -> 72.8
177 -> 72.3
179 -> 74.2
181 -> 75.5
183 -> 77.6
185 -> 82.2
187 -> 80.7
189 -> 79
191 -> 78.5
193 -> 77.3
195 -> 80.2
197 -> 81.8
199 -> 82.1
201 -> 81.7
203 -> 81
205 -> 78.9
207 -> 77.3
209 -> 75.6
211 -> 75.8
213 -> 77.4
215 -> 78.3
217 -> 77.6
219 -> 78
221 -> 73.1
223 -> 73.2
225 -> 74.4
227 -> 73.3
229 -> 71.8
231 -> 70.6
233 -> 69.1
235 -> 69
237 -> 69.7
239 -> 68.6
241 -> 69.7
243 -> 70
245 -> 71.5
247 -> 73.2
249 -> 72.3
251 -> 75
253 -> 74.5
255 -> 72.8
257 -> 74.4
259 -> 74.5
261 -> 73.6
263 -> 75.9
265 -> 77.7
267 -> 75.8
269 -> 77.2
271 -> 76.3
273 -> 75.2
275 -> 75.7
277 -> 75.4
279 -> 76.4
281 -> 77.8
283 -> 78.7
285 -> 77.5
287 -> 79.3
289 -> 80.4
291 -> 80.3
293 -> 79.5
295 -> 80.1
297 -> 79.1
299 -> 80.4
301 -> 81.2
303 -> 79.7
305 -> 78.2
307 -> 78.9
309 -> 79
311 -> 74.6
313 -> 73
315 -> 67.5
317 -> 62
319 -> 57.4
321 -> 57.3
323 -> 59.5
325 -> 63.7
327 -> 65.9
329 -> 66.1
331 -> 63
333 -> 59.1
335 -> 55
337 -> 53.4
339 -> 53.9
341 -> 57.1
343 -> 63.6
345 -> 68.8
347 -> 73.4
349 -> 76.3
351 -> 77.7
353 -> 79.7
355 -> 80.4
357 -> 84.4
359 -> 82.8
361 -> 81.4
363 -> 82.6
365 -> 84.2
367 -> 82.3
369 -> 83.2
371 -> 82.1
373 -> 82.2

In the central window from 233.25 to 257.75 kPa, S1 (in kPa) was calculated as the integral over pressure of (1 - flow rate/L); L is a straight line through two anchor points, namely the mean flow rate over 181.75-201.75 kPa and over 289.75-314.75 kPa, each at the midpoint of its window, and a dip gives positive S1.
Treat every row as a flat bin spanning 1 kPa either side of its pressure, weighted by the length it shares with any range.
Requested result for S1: 2.3 kPa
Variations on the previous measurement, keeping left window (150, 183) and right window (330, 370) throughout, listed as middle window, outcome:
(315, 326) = 1.8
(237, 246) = 0.6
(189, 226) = -1.2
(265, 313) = -2.9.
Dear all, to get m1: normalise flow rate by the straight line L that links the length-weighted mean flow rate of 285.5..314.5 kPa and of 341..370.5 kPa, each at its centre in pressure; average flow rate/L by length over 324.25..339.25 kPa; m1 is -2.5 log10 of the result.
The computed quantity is 0.284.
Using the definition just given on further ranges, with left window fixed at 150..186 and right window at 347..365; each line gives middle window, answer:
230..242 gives 0.13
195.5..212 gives -0.03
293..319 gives 0.05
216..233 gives 0.06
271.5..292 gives 0.02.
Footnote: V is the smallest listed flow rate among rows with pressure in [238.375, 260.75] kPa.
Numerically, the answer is 68.6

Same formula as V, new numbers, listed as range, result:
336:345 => 53.4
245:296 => 71.5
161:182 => 71.6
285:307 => 77.5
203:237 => 69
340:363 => 57.1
